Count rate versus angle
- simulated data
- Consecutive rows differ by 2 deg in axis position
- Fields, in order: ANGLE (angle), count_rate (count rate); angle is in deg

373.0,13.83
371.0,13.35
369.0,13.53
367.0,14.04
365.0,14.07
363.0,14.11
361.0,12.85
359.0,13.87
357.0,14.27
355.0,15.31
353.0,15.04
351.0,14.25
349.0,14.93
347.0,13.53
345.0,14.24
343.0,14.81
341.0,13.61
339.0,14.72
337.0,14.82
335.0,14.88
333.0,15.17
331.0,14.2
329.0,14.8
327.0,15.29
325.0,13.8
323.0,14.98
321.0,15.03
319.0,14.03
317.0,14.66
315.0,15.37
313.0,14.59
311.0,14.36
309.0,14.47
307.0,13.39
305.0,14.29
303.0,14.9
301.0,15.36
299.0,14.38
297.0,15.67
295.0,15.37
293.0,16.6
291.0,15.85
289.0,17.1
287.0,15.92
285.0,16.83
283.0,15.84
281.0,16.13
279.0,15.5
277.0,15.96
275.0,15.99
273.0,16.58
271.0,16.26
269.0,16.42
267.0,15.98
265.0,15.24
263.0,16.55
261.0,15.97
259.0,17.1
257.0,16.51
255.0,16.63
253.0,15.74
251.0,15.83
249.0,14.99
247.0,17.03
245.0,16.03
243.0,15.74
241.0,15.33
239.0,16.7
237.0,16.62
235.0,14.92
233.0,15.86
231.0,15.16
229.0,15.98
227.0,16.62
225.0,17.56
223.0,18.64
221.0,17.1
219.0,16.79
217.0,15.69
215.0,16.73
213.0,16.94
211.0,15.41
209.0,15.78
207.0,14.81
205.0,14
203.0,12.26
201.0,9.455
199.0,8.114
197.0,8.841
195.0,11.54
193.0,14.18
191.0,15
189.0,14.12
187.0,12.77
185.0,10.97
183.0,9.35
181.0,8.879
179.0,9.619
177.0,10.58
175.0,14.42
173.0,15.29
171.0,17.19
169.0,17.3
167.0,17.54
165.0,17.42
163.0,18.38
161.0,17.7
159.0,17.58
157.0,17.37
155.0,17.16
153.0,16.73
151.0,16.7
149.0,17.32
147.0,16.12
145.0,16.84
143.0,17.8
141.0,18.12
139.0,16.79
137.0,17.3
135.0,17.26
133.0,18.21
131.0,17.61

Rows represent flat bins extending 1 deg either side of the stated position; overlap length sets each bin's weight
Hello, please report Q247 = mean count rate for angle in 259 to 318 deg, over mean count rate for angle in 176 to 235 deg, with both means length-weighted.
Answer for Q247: 1.13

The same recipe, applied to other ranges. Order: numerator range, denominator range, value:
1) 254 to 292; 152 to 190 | 1.10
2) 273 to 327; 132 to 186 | 0.97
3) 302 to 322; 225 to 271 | 0.90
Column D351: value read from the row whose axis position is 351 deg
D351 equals 14.25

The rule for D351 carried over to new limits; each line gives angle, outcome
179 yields 9.619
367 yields 14.04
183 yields 9.35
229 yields 15.98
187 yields 12.77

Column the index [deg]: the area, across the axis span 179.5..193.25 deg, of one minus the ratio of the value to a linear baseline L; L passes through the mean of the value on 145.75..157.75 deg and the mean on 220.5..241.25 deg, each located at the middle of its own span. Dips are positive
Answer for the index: 3.9 deg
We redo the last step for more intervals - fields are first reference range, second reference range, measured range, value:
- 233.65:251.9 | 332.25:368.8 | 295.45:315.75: 0.4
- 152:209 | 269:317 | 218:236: -2.4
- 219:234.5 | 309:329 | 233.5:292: -0.9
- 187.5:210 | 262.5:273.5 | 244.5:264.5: -1.0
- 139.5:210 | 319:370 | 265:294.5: -3.5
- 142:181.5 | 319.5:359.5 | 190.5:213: 4.1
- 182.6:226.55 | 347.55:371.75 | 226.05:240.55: -2.0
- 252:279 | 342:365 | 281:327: 0.6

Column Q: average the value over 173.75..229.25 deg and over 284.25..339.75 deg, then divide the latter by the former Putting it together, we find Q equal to 1.1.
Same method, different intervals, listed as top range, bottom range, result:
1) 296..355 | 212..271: 0.90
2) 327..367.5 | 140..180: 0.88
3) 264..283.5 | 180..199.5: 1.40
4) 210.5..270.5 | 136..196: 1.07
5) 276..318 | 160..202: 1.16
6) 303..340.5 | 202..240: 0.91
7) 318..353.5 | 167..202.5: 1.18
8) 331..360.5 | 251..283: 0.90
